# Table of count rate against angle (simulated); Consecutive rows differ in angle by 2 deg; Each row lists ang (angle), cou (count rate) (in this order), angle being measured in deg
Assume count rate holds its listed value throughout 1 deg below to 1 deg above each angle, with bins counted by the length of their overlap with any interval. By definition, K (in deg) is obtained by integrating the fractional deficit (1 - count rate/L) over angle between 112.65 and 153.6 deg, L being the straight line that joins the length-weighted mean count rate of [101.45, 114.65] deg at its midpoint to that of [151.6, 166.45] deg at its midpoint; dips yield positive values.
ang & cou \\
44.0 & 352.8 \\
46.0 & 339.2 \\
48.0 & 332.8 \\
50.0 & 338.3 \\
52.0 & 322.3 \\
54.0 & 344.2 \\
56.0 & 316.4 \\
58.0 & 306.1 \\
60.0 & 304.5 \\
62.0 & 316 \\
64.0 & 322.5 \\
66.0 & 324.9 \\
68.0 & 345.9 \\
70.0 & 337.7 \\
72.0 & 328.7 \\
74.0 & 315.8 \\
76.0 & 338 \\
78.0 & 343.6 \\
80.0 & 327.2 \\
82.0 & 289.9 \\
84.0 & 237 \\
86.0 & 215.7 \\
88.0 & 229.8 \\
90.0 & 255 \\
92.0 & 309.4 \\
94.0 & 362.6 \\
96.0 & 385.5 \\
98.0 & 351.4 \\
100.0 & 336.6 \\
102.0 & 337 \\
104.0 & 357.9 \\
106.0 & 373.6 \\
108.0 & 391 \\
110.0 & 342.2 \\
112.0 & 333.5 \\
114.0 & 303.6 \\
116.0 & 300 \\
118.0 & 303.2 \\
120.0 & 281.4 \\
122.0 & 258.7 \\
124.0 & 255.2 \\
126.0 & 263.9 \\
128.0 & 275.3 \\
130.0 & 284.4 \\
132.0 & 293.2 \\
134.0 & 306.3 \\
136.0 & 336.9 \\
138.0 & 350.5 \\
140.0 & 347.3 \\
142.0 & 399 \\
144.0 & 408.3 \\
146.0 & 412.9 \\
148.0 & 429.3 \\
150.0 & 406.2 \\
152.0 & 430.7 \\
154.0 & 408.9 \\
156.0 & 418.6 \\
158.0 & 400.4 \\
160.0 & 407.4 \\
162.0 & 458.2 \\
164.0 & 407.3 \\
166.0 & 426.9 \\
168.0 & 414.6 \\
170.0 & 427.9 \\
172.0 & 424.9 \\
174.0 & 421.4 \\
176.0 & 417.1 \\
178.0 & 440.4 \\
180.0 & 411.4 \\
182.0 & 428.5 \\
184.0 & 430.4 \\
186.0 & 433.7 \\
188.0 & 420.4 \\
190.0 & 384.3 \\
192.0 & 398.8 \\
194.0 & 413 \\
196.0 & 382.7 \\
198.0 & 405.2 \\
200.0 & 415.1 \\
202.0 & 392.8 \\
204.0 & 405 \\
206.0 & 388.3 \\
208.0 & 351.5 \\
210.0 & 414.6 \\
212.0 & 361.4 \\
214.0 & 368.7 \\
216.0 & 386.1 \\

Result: 5.6 deg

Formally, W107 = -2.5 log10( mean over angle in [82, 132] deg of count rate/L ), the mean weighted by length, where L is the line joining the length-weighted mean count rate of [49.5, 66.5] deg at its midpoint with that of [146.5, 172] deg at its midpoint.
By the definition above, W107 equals 0.203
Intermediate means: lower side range 321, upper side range 420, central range 305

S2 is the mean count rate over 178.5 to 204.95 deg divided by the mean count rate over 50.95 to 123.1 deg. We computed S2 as 1.29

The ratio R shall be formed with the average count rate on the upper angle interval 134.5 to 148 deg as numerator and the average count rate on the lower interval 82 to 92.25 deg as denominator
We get 1.5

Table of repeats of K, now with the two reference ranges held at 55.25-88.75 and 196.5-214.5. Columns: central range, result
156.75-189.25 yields -4.72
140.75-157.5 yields -2.76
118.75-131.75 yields 2.59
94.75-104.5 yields -0.91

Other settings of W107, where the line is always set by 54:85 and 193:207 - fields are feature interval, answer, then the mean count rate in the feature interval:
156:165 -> -0.12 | 418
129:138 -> 0.16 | 310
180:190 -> -0.08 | 422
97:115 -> -0.02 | 347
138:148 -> -0.08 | 391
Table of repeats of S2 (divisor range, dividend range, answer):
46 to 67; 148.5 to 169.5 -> 1.29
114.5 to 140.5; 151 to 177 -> 1.42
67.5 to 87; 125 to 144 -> 1.05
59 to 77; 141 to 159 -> 1.27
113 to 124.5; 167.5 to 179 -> 1.49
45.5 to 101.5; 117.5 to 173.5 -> 1.16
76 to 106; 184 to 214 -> 1.27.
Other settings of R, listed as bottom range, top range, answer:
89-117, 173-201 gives 1.22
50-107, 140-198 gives 1.30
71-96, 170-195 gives 1.40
